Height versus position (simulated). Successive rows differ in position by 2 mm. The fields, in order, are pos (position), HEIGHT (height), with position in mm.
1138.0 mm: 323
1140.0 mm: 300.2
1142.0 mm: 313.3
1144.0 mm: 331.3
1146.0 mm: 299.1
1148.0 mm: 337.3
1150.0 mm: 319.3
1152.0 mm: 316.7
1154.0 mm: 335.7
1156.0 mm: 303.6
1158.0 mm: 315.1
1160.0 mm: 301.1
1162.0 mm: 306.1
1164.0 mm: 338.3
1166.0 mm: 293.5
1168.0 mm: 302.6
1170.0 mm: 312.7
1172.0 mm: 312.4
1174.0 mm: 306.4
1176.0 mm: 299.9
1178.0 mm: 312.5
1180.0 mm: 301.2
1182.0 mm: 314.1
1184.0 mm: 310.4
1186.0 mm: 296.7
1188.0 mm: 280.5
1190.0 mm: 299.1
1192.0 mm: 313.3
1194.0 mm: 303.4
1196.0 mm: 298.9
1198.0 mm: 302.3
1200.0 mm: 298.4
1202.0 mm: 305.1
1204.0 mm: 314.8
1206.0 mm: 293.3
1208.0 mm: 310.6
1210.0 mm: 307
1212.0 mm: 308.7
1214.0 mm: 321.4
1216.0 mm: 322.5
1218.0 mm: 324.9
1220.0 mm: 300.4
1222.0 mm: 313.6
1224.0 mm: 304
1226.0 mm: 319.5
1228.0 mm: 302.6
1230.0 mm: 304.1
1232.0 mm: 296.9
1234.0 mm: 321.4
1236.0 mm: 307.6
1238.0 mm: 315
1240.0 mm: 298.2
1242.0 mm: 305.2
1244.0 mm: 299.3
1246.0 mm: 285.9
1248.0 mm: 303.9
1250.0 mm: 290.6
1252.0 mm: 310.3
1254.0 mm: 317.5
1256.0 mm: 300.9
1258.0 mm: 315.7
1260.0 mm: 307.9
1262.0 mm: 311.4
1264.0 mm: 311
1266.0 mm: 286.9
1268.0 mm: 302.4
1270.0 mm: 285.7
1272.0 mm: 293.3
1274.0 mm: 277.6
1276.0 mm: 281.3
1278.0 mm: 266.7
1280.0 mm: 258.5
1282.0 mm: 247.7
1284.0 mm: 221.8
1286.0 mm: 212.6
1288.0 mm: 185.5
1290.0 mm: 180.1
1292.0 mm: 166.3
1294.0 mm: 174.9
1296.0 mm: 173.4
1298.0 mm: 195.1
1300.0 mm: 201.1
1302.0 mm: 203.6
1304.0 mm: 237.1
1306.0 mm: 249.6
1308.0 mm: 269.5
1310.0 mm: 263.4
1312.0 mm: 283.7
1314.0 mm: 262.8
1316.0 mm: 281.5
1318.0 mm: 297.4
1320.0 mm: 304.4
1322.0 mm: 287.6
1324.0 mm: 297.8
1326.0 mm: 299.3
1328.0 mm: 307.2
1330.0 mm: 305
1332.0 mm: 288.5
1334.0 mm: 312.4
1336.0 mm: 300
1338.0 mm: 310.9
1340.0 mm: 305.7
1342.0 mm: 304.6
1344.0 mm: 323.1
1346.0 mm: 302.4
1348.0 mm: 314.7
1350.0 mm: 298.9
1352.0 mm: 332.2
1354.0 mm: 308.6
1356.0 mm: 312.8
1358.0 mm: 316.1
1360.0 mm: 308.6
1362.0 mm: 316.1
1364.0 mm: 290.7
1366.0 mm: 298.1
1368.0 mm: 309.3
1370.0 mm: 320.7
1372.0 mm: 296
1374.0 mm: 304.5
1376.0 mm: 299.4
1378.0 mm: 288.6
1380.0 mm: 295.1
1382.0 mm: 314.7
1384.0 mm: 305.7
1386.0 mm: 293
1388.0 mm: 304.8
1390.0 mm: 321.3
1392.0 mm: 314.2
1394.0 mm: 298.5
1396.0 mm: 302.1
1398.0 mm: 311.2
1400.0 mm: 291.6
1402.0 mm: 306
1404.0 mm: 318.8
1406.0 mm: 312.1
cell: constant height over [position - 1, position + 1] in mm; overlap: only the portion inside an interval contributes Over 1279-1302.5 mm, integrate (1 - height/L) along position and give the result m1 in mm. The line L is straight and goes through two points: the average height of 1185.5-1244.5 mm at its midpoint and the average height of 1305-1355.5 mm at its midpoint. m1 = 7.7 mm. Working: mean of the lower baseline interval 306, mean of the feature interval 202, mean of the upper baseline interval 297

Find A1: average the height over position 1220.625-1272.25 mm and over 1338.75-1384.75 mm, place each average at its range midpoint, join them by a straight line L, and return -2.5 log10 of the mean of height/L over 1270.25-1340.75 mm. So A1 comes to 0.19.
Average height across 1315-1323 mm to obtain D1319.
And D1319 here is 293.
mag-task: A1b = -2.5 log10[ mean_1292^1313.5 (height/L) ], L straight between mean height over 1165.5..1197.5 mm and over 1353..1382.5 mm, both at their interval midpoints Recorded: 0.34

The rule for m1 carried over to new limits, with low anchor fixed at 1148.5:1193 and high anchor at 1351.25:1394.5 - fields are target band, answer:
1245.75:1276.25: 0.8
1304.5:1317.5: 1.7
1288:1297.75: 4.2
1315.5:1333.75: 0.6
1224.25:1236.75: 0.0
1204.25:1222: -0.2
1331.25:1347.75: 0.0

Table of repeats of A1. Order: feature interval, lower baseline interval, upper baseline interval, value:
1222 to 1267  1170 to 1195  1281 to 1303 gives -0.25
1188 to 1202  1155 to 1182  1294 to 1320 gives -0.02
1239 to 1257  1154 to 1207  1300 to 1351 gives -0.02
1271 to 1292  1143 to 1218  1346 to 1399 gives 0.28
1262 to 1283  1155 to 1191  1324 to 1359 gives 0.09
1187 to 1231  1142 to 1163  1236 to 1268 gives 0.01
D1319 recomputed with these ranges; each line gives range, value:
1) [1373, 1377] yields 302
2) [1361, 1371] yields 307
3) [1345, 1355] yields 311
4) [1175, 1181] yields 305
